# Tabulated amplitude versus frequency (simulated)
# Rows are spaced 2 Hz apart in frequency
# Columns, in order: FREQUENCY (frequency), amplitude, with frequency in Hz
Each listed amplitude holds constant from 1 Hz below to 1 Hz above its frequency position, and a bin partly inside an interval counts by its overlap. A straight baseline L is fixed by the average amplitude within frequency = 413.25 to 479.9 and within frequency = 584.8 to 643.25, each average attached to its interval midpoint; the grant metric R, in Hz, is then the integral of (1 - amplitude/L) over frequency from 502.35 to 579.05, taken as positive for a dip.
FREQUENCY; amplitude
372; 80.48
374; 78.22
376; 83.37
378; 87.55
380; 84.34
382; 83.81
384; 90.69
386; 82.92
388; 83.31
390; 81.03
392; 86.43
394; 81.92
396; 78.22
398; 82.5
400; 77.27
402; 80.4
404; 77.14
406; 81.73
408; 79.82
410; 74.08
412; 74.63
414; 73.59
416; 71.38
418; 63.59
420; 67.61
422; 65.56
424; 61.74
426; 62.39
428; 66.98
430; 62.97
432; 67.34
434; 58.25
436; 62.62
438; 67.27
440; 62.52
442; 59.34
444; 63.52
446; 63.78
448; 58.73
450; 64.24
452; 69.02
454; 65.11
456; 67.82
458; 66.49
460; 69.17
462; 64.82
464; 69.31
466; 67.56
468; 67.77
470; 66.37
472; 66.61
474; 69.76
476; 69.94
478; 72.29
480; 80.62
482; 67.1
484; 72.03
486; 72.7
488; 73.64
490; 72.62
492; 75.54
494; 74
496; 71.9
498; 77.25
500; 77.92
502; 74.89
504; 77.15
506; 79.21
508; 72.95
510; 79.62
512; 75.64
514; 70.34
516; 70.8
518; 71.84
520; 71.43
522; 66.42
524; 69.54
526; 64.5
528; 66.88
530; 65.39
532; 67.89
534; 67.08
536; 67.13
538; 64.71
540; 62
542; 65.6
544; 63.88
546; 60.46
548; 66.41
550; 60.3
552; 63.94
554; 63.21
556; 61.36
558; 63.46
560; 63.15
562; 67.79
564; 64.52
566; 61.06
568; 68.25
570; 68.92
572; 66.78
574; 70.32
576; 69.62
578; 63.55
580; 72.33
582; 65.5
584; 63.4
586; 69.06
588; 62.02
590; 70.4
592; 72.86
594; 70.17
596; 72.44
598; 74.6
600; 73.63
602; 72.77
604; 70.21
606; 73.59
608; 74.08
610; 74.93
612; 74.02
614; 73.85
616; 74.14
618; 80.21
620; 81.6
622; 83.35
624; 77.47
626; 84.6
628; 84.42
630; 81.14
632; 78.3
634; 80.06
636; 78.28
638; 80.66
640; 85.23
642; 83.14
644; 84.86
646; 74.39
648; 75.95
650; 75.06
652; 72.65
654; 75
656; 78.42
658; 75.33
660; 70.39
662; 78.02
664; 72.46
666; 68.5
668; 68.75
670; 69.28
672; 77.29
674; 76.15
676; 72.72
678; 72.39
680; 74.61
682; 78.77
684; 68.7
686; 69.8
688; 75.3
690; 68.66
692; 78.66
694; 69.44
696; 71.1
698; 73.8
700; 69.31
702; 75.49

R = 4.5 Hz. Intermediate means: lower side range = 66.1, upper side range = 76.2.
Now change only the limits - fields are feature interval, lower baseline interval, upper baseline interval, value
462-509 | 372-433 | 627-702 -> 2.3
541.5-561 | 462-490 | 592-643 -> 2.9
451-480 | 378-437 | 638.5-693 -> 2.5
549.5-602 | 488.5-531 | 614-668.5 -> 5.7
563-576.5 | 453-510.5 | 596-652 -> 1.5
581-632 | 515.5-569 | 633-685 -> -2.2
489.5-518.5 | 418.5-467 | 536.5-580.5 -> -4.5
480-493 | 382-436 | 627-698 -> 0.3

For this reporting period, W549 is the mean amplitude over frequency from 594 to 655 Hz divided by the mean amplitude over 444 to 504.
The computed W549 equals 1.11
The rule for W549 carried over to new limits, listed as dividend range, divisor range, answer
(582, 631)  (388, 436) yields 1.02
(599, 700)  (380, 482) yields 1.06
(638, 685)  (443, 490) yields 1.10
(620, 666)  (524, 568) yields 1.22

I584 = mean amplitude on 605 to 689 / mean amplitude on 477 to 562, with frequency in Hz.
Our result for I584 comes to 1.1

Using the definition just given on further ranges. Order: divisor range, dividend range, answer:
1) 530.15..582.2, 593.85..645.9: 1.19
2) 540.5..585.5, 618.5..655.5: 1.22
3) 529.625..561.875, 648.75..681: 1.15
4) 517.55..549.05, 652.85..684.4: 1.11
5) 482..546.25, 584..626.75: 1.05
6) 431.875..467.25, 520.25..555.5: 1.00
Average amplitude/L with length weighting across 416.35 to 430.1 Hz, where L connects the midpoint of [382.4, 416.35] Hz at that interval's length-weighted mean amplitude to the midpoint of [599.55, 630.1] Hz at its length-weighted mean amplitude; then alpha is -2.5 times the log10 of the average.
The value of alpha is 0.22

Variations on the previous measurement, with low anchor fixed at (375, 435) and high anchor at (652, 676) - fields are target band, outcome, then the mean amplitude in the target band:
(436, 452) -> 0.19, 63.2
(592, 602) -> 0.02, 72.7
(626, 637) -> -0.10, 80.8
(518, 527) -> 0.10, 68.4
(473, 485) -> 0.05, 72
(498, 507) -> -0.03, 77.3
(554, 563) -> 0.17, 63.9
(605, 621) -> -0.03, 75.8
